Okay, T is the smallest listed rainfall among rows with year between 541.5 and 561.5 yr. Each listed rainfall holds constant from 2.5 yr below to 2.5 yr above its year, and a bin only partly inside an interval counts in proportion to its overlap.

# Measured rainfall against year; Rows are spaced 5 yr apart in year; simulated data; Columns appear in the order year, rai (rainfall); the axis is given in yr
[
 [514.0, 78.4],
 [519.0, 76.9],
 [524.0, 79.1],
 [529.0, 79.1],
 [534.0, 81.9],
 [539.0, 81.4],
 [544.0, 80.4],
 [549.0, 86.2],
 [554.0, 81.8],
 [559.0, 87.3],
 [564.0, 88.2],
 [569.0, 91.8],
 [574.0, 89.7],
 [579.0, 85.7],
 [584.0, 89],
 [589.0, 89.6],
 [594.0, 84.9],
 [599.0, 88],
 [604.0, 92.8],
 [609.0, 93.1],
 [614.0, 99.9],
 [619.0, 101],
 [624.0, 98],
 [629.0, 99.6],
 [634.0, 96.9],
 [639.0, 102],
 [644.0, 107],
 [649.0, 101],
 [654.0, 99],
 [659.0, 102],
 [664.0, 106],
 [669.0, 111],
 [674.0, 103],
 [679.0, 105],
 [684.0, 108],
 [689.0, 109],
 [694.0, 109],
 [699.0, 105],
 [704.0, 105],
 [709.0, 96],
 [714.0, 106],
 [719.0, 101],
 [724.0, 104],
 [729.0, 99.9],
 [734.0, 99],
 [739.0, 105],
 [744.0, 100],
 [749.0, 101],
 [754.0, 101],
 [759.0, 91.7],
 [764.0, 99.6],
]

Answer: 80.4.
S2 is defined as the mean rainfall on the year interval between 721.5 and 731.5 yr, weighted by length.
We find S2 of 102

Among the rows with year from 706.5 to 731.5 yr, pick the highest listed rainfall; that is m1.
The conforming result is 106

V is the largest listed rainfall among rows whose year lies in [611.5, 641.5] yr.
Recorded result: 102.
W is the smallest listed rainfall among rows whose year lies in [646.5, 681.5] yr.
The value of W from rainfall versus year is 99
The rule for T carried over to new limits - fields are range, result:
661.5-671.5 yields 106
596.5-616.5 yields 88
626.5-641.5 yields 96.9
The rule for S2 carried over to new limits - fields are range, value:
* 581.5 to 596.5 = 87.8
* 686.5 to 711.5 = 105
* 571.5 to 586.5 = 88.1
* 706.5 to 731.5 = 101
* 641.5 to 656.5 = 102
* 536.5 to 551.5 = 82.7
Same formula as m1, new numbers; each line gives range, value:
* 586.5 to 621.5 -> 101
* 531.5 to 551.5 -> 86.2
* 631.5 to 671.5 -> 111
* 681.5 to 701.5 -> 109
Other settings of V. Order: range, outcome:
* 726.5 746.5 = 105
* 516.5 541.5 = 81.9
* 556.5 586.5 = 91.8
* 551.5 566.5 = 88.2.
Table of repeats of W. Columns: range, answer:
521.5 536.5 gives 79.1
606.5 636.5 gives 93.1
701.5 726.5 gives 96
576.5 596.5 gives 84.9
